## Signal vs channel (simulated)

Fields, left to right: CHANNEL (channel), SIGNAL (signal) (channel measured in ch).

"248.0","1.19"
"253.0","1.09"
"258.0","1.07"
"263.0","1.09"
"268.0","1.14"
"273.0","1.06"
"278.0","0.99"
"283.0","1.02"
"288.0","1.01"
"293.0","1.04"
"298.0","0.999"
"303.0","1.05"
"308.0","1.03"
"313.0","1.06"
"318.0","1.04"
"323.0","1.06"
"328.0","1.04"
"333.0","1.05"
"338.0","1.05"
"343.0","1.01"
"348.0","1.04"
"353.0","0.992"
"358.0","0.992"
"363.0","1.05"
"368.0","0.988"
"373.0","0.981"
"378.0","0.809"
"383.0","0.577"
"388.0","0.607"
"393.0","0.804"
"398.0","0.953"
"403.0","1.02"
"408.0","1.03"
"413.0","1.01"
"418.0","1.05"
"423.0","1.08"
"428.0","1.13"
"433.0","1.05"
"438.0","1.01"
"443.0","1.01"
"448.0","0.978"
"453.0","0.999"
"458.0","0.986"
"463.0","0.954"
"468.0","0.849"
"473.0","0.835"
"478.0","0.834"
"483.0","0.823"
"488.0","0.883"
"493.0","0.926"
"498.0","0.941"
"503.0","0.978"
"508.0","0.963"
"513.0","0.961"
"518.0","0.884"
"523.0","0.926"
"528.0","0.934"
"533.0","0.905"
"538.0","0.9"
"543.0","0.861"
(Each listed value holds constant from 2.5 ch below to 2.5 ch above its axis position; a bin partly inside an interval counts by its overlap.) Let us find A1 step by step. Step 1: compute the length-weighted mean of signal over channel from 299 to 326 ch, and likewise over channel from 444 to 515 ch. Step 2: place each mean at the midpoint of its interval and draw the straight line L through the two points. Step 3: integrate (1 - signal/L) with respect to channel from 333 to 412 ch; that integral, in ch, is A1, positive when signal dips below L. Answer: 5.5 ch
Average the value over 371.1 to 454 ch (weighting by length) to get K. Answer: 0.946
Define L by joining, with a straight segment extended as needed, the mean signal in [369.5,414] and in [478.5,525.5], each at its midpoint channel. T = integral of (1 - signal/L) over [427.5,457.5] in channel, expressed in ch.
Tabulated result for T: -4.5 ch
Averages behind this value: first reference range 0.864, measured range 1.02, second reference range 0.917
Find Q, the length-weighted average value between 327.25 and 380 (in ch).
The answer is 1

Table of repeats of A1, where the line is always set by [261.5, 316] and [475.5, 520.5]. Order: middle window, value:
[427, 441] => -1.52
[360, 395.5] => 5.56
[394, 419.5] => -0.81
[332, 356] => -0.42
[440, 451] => -0.60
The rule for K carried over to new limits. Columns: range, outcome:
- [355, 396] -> 0.854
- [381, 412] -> 0.845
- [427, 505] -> 0.945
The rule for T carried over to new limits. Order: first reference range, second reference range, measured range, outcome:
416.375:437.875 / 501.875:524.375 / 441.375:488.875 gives 4.7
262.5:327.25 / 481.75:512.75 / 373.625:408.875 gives 5.7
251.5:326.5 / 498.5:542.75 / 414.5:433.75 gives -1.9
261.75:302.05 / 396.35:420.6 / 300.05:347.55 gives -0.4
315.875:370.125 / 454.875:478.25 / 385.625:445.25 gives -1.8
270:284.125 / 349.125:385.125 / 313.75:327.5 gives -1.0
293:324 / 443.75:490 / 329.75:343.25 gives -0.3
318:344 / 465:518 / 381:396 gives 4.8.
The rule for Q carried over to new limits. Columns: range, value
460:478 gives 0.876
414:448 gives 1.05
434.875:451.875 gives 1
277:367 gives 1.03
